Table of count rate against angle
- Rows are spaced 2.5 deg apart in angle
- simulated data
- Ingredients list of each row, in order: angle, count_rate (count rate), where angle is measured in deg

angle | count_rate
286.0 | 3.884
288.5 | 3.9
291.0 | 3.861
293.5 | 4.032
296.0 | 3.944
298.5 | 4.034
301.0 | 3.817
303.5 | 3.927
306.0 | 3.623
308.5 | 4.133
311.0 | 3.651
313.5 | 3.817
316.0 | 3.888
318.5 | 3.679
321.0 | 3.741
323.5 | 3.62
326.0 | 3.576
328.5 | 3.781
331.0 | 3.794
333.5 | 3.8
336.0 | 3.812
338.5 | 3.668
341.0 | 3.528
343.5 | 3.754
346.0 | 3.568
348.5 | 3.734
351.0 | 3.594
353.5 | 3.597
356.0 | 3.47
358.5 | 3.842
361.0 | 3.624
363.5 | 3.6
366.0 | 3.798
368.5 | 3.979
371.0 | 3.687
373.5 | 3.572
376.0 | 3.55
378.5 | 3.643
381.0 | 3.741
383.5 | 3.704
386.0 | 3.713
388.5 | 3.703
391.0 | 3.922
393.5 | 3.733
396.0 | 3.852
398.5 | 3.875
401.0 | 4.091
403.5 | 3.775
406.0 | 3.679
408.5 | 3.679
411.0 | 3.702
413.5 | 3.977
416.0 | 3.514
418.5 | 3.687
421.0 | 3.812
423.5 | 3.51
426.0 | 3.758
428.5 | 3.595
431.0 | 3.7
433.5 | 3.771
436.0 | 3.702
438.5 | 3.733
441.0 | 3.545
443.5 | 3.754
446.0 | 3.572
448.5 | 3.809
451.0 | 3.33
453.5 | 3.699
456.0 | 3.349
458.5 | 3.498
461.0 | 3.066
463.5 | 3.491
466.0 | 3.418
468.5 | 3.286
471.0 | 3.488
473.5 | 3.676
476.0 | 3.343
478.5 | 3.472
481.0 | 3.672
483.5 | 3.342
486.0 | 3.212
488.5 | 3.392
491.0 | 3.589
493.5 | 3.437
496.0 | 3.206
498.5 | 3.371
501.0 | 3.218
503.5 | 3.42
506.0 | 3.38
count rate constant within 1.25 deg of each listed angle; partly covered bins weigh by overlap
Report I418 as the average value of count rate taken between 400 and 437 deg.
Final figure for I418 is 3.73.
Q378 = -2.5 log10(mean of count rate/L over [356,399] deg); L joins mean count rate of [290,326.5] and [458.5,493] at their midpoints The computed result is -0.02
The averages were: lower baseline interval 3.83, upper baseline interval 3.42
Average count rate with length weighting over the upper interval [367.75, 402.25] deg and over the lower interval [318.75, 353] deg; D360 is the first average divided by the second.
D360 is 1.0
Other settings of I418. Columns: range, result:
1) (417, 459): 3.64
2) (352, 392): 3.69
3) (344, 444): 3.71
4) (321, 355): 3.68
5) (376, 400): 3.76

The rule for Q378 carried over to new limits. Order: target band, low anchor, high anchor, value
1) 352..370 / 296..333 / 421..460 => 0.01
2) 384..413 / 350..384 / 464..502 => -0.06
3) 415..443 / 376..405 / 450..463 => -0.03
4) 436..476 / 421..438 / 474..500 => 0.01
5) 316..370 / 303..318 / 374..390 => 0.02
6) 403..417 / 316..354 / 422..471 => -0.04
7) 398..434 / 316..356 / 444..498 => -0.06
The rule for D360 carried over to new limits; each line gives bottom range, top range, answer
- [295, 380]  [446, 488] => 0.92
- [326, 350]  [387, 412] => 1.03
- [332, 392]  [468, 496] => 0.93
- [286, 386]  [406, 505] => 0.94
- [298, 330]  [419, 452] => 0.97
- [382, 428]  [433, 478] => 0.94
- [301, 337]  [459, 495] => 0.91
